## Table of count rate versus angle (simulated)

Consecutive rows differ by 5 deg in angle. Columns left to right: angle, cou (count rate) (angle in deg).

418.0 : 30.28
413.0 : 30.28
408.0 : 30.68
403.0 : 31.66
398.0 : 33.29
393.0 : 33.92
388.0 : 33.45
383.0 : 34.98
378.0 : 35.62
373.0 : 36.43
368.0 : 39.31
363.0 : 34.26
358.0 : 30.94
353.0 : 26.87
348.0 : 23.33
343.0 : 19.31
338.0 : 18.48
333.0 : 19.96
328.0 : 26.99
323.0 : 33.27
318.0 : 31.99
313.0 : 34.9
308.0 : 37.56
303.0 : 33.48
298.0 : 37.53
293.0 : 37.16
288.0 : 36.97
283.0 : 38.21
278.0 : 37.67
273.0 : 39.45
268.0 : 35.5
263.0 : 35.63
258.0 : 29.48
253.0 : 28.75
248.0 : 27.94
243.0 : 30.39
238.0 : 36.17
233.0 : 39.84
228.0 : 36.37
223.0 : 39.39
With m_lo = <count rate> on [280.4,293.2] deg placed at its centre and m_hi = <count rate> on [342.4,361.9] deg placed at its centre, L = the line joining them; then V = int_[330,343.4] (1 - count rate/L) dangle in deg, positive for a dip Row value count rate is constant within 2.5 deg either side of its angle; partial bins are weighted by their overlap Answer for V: 4.4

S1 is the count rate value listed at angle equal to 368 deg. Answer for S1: 39.31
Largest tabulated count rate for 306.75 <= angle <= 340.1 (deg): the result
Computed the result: 37.56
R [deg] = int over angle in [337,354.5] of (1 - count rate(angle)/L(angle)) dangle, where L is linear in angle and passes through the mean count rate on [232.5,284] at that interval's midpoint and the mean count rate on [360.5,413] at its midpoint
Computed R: 6.2 deg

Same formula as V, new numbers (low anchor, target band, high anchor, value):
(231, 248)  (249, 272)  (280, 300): 2.0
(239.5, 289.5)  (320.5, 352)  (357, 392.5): 10.0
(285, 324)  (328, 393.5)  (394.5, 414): 7.2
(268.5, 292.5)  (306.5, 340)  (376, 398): 6.9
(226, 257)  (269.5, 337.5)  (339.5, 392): -3.4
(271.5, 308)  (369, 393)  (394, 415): -1.8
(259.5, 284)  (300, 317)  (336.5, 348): -4.3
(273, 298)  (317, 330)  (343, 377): 1.4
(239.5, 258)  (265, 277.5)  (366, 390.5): -2.8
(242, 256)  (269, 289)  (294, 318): -3.5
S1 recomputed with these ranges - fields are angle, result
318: 31.99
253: 28.75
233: 39.84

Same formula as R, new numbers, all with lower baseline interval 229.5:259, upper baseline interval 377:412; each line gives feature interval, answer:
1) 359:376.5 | -1.6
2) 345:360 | 2.9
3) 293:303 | -1.2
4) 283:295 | -1.7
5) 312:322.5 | -0.1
